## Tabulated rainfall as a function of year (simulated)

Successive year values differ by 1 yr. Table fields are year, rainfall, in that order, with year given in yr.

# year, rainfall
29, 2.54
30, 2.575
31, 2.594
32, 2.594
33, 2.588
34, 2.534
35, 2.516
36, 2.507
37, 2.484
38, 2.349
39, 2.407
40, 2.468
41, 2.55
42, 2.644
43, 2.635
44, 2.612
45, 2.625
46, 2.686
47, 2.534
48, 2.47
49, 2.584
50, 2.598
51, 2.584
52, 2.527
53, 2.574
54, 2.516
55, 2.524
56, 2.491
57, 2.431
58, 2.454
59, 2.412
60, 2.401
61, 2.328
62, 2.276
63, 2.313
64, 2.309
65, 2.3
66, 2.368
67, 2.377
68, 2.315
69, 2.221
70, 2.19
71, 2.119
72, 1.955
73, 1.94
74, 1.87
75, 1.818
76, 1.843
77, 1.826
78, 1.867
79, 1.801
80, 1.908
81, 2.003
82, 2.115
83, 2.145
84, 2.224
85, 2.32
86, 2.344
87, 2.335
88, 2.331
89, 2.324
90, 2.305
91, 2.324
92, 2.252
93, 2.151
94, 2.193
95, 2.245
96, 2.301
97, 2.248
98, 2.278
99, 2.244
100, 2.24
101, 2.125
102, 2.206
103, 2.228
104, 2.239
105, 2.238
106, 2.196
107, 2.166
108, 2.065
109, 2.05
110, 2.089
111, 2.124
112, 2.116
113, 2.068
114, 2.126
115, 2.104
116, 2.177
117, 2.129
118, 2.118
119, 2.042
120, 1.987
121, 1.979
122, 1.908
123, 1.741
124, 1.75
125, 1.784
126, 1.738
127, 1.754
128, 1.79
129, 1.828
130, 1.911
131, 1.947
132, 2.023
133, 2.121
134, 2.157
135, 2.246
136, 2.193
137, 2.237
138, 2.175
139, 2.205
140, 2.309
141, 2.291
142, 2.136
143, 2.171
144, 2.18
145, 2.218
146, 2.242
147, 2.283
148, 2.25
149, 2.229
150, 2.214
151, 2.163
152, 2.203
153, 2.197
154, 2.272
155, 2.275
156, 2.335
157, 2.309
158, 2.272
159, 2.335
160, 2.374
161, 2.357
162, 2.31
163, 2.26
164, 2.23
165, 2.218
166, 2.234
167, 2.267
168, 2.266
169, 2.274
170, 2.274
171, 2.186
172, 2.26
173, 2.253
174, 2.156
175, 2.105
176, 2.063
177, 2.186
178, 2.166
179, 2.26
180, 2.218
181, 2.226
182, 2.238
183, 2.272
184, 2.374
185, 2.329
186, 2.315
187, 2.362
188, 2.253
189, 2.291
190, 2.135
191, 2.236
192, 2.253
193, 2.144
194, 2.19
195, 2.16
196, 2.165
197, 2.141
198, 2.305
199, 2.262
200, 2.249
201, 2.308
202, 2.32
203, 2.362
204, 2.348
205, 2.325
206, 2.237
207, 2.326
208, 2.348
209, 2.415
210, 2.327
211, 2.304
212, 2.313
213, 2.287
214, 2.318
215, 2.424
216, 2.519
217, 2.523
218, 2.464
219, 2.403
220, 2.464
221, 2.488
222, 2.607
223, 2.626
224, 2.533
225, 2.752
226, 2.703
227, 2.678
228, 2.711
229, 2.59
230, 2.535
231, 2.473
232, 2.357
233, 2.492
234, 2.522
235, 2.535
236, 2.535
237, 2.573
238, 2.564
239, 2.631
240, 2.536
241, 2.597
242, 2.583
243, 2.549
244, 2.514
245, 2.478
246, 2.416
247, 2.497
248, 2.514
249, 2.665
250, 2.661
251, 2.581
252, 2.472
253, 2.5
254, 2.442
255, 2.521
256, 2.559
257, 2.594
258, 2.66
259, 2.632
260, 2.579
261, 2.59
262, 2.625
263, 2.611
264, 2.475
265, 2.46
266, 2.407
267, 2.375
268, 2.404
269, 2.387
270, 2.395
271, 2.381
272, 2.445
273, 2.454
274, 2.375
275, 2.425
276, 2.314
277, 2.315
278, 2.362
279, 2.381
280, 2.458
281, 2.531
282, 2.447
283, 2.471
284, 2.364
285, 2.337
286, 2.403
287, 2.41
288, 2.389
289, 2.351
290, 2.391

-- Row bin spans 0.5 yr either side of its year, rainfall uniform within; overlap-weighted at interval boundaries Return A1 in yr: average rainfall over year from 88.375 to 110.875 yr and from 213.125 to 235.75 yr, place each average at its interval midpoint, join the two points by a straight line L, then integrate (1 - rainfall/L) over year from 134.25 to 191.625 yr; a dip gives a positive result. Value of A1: 3.1 yr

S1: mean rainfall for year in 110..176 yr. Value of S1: 2.14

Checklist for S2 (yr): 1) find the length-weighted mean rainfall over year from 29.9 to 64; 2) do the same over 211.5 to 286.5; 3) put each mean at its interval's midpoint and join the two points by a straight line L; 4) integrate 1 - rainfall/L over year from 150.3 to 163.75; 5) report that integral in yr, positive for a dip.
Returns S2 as 1.2 yr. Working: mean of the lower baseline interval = 2.51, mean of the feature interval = 2.28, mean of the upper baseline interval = 2.5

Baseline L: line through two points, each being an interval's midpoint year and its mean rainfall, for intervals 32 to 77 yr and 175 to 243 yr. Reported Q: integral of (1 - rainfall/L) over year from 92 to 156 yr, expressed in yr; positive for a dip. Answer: 7.04 yr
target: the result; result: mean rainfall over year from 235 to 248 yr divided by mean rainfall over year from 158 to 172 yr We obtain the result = 1.1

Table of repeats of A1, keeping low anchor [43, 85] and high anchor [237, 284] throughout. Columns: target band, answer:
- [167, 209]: 2.9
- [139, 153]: 0.9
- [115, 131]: 2.9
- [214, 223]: -0.1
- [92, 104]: 0.5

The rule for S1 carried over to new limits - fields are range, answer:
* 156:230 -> 2.33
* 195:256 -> 2.46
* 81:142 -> 2.13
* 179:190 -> 2.28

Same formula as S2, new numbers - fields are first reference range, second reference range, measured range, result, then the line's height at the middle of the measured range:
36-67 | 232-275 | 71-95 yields 3.7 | 2.49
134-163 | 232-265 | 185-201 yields 1.0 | 2.38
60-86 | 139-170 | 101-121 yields 0.5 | 2.18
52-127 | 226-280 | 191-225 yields 0.9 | 2.41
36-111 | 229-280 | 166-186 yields 1.4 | 2.41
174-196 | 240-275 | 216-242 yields -1.7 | 2.4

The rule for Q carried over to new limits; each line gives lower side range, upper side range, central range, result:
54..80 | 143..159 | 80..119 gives 0.3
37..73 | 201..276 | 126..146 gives 2.9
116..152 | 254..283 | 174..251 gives -3.0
